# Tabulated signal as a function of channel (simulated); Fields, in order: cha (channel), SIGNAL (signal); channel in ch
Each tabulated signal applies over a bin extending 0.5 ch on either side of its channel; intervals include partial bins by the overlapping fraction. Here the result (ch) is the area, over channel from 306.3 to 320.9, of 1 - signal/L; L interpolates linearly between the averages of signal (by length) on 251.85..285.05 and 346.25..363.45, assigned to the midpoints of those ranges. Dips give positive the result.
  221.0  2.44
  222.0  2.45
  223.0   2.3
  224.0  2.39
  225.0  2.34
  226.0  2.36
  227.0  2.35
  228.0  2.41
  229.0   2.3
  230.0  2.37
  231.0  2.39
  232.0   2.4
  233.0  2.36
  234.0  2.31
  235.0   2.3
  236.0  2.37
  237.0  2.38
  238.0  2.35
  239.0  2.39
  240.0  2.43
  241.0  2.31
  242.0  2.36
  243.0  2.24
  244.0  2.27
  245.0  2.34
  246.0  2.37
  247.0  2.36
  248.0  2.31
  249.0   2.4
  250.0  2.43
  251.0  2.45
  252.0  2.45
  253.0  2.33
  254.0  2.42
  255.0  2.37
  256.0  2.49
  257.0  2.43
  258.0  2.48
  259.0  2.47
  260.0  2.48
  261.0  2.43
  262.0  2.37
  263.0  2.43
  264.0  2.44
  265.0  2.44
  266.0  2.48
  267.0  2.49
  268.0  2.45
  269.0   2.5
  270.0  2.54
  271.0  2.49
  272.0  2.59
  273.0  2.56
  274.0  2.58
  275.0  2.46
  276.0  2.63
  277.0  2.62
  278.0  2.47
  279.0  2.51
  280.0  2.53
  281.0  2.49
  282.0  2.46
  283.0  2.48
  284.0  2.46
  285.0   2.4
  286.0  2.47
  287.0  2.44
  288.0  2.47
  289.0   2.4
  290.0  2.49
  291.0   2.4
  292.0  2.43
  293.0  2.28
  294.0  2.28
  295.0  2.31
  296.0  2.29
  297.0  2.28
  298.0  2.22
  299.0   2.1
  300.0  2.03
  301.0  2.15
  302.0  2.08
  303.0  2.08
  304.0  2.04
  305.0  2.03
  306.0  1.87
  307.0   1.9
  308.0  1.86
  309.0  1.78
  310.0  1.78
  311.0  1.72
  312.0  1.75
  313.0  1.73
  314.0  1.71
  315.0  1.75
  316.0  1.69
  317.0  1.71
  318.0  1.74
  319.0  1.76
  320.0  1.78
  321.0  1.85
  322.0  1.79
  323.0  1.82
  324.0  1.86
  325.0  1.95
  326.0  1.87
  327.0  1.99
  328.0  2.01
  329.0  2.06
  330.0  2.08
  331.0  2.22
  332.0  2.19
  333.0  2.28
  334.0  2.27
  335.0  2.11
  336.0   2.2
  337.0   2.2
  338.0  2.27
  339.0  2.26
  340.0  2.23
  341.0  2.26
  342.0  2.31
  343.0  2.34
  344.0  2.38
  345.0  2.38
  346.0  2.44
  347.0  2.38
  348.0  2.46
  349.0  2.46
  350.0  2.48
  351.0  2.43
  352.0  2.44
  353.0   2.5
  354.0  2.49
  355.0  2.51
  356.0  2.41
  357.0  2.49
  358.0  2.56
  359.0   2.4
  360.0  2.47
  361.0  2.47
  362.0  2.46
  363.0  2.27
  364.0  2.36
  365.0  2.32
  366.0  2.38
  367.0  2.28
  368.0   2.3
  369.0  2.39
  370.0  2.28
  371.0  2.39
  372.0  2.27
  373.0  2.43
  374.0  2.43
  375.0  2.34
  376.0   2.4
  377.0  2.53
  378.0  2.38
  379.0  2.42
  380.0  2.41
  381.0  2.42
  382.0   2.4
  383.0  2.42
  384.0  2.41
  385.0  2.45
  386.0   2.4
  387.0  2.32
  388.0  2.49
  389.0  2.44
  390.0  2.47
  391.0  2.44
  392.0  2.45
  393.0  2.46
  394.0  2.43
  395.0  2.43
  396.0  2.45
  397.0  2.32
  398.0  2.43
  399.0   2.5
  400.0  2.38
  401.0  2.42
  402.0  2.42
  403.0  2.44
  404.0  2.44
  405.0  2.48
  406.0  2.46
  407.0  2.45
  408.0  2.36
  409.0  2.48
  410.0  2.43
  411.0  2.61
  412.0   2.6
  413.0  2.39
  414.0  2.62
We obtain 4.14 ch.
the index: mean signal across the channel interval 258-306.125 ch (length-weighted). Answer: 2.39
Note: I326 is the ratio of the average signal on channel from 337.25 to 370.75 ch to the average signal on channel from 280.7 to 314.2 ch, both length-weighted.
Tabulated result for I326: 1.1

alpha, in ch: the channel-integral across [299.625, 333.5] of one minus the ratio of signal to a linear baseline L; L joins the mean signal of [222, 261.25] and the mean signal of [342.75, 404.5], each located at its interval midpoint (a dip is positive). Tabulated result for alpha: 6.9 ch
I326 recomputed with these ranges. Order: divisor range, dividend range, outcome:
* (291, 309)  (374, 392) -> 1.14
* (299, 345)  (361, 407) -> 1.20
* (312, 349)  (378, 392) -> 1.17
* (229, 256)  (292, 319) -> 0.83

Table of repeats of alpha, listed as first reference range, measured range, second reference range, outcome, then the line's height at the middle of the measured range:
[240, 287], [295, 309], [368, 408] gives 2.1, 2.44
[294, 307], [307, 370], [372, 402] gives 2.7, 2.25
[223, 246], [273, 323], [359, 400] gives 4.6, 2.37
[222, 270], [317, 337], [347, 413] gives 3.5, 2.41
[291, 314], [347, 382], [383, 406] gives -1.6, 2.31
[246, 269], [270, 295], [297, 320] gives -3.6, 2.16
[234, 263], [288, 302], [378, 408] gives 0.7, 2.4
